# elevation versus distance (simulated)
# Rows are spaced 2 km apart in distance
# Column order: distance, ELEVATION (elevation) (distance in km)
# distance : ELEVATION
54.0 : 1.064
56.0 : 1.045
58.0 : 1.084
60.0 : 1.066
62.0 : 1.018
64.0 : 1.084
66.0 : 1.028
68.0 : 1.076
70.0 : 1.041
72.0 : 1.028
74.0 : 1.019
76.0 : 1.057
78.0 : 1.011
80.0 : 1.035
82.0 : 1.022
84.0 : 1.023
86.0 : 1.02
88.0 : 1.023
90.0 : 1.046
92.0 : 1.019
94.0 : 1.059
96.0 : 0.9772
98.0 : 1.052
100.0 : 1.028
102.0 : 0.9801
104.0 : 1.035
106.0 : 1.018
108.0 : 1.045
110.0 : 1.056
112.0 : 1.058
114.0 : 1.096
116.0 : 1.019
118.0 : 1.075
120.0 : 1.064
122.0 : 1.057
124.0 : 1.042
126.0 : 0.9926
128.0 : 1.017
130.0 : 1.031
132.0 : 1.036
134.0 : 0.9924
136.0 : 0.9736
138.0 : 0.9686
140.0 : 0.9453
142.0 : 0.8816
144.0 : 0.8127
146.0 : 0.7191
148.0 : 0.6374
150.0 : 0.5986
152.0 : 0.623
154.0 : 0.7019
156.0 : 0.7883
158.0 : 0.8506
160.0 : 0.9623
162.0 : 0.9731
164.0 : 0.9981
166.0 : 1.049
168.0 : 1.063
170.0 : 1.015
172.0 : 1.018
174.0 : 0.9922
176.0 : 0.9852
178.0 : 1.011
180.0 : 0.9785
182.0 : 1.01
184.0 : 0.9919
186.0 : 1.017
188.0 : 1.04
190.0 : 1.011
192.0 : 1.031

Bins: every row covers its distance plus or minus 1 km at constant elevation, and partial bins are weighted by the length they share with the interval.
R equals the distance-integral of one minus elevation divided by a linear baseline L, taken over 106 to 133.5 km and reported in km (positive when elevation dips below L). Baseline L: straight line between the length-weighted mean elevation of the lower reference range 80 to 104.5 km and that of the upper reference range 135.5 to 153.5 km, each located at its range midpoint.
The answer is -4.4 km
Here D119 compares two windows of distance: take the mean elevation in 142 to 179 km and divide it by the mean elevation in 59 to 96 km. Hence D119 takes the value 0.8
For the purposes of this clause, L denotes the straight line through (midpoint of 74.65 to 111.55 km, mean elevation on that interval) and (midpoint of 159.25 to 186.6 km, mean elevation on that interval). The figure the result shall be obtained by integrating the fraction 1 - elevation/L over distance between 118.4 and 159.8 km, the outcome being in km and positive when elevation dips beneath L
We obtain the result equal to 5.1 km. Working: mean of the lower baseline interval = 1.03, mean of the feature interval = 0.891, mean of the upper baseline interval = 1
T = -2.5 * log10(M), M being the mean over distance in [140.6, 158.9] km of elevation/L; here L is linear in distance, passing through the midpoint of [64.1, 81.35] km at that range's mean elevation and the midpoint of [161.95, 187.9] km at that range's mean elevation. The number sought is 0.35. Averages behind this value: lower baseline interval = 1.04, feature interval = 0.739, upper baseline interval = 1.01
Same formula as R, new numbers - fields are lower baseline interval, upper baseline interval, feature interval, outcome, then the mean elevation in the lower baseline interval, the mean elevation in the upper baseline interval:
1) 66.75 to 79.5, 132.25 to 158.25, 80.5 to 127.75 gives -4.8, 1.04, 0.813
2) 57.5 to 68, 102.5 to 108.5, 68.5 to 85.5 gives 0.3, 1.06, 1.03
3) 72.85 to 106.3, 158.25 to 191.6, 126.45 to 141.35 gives 0.3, 1.03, 1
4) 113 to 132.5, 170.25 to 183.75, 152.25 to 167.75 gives 1.8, 1.04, 1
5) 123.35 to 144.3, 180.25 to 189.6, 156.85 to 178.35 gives 0.2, 0.976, 1.01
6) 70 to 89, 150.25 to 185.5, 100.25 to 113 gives -0.4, 1.03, 0.936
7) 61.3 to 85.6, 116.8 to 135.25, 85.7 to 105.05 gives 0.2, 1.04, 1.03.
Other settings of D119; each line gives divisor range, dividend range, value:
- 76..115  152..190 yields 0.93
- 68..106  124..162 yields 0.85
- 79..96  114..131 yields 1.01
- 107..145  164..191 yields 1.00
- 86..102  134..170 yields 0.84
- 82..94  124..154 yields 0.85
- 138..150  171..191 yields 1.26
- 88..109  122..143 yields 0.97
